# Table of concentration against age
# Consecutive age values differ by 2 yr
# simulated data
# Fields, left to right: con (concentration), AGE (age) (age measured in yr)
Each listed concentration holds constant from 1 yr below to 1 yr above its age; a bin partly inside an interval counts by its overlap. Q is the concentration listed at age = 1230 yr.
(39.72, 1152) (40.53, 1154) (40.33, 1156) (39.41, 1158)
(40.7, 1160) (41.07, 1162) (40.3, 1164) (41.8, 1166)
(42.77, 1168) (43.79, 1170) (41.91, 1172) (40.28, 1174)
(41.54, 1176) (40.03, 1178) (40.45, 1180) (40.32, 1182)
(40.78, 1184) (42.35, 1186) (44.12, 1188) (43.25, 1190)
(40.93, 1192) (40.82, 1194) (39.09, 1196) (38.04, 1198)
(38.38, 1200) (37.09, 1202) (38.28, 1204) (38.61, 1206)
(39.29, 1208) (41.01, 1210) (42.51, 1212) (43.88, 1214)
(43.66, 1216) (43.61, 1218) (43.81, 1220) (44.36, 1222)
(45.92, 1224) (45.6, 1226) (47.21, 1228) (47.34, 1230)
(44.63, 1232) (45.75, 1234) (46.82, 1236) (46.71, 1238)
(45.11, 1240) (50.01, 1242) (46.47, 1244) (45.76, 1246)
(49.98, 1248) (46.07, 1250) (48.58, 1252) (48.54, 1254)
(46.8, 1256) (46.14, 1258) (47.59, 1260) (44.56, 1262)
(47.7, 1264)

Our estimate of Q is 47.34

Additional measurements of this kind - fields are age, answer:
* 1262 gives 44.56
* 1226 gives 45.6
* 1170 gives 43.79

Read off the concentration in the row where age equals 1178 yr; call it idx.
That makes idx 40.03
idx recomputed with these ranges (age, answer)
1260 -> 47.59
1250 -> 46.07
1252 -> 48.58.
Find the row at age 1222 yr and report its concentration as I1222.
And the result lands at 44.36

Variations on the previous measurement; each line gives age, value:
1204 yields 38.28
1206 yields 38.61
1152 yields 39.72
